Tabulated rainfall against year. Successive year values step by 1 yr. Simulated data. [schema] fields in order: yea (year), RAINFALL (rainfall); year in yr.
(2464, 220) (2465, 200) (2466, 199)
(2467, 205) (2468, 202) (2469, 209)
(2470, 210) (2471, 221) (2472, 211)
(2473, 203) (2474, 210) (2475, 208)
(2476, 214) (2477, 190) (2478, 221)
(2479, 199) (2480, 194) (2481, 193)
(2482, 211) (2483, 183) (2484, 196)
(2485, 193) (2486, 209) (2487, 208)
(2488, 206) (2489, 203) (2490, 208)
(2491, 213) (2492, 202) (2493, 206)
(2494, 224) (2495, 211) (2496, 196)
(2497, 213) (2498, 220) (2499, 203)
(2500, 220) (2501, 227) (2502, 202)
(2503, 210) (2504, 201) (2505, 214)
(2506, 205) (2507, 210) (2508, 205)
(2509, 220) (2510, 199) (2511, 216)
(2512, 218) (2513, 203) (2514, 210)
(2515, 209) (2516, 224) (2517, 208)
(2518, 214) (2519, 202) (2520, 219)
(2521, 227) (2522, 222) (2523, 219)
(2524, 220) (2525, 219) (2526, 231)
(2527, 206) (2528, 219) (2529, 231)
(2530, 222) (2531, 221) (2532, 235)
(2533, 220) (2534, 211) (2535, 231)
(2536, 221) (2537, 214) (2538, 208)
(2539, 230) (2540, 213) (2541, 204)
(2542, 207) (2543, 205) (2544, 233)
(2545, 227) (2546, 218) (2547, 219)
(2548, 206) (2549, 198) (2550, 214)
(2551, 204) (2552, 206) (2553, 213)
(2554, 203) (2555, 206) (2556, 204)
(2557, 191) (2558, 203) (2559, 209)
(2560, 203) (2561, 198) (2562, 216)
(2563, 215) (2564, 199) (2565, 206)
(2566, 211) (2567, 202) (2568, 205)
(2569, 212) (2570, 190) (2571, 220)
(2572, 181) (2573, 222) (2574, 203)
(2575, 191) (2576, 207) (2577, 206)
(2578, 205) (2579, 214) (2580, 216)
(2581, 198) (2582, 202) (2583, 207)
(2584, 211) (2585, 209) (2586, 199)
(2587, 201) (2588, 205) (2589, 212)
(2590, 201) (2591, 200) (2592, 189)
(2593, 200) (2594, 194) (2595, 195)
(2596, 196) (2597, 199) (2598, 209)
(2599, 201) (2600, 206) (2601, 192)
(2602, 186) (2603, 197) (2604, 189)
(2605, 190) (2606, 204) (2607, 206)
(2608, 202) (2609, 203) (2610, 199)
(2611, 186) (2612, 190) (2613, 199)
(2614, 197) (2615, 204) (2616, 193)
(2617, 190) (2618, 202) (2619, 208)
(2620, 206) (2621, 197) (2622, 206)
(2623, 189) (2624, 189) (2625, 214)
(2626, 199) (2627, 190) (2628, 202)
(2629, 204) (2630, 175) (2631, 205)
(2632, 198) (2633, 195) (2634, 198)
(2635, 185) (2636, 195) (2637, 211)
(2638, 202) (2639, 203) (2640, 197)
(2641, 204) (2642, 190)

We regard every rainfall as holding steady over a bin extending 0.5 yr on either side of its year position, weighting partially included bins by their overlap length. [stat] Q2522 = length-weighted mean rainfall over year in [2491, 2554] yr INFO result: 214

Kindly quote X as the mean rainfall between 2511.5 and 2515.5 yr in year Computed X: 210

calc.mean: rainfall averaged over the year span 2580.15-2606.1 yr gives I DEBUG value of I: 200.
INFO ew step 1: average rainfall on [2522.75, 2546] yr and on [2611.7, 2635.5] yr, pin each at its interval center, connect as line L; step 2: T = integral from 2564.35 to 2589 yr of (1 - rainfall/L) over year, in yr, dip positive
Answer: 0.4 yr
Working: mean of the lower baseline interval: 219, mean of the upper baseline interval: 197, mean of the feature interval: 205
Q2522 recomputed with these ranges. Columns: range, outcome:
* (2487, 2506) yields 210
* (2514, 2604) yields 209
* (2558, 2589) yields 206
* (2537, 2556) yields 212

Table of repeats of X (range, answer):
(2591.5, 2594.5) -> 194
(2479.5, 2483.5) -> 195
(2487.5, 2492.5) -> 206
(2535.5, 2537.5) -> 218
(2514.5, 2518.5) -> 214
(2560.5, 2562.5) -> 207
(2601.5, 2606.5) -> 193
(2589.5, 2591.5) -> 200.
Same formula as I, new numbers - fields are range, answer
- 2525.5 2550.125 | 218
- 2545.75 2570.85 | 206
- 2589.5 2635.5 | 197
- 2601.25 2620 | 197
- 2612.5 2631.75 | 198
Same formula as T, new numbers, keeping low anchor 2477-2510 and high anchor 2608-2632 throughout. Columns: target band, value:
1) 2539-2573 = -0.9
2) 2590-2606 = 0.2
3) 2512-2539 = -1.8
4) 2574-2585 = -0.3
